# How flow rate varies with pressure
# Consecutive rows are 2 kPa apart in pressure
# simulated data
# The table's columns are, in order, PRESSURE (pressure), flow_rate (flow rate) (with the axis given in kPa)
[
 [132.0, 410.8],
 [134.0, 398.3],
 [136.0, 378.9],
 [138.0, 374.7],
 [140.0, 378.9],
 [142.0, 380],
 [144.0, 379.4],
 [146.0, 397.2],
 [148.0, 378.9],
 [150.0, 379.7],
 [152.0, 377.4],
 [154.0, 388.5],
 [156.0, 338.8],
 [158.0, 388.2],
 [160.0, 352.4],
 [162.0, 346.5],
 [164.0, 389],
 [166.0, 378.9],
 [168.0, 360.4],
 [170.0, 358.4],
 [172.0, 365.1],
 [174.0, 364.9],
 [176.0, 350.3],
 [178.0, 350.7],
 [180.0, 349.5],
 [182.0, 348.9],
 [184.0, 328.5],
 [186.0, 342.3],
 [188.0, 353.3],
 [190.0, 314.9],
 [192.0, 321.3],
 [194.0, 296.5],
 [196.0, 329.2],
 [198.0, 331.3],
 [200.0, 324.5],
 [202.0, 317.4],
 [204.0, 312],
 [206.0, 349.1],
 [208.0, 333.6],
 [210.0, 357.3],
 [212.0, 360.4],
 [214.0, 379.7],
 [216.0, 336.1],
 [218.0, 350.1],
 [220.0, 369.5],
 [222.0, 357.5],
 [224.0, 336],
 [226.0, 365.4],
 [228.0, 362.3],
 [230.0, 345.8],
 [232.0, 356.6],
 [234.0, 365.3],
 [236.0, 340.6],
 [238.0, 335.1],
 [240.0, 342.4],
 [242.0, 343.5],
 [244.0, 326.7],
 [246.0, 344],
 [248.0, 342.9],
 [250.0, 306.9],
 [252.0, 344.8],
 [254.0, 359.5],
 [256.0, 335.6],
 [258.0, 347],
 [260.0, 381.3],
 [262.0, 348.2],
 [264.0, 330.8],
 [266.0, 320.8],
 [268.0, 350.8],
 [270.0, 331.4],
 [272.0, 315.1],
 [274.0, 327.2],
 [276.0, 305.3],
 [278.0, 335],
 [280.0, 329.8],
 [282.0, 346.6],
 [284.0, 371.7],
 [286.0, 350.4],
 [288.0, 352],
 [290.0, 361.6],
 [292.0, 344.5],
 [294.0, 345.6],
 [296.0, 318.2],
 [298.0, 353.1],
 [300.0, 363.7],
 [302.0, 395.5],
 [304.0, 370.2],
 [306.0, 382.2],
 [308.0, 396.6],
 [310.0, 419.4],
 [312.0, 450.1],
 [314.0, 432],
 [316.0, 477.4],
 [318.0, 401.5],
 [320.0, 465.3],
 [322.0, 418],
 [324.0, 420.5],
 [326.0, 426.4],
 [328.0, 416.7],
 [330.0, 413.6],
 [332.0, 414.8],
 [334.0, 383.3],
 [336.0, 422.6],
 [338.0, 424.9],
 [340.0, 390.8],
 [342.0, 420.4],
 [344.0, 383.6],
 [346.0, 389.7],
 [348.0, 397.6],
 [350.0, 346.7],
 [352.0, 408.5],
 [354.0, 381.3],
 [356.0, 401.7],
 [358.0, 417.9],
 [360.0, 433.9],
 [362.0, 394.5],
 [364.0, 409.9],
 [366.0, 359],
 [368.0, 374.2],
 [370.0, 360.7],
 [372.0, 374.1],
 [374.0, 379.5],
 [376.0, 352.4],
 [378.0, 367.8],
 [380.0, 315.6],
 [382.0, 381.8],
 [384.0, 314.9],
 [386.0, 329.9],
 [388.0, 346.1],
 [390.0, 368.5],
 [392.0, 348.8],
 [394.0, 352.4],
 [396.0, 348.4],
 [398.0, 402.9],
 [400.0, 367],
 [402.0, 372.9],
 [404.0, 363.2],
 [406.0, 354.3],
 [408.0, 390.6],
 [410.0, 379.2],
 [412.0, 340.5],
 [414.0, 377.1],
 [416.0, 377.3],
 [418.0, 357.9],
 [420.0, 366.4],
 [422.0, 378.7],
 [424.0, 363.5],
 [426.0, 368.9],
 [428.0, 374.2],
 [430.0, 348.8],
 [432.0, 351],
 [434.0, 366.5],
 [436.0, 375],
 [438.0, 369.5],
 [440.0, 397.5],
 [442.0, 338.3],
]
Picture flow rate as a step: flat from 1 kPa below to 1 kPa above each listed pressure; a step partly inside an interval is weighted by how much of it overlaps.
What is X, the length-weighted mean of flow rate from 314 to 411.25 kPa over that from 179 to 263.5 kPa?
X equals 1.1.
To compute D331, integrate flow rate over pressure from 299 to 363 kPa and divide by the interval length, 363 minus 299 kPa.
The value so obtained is 408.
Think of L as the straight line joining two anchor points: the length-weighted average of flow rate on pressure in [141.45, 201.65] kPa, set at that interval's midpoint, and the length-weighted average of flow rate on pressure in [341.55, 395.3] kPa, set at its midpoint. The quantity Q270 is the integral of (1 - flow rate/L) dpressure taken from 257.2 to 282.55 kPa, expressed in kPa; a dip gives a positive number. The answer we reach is 2.0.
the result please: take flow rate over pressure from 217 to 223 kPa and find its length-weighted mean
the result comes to 359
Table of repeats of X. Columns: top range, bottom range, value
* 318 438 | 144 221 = 1.08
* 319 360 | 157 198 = 1.17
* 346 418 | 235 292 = 1.09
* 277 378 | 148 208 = 1.12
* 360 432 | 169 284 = 1.07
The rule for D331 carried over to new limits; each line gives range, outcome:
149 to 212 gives 349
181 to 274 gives 341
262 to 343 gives 380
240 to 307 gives 345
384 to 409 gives 360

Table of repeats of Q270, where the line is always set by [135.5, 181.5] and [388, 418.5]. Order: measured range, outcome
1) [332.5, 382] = -2.8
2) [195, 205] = 1.2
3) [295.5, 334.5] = -4.2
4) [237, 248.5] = 0.9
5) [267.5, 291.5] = 1.8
